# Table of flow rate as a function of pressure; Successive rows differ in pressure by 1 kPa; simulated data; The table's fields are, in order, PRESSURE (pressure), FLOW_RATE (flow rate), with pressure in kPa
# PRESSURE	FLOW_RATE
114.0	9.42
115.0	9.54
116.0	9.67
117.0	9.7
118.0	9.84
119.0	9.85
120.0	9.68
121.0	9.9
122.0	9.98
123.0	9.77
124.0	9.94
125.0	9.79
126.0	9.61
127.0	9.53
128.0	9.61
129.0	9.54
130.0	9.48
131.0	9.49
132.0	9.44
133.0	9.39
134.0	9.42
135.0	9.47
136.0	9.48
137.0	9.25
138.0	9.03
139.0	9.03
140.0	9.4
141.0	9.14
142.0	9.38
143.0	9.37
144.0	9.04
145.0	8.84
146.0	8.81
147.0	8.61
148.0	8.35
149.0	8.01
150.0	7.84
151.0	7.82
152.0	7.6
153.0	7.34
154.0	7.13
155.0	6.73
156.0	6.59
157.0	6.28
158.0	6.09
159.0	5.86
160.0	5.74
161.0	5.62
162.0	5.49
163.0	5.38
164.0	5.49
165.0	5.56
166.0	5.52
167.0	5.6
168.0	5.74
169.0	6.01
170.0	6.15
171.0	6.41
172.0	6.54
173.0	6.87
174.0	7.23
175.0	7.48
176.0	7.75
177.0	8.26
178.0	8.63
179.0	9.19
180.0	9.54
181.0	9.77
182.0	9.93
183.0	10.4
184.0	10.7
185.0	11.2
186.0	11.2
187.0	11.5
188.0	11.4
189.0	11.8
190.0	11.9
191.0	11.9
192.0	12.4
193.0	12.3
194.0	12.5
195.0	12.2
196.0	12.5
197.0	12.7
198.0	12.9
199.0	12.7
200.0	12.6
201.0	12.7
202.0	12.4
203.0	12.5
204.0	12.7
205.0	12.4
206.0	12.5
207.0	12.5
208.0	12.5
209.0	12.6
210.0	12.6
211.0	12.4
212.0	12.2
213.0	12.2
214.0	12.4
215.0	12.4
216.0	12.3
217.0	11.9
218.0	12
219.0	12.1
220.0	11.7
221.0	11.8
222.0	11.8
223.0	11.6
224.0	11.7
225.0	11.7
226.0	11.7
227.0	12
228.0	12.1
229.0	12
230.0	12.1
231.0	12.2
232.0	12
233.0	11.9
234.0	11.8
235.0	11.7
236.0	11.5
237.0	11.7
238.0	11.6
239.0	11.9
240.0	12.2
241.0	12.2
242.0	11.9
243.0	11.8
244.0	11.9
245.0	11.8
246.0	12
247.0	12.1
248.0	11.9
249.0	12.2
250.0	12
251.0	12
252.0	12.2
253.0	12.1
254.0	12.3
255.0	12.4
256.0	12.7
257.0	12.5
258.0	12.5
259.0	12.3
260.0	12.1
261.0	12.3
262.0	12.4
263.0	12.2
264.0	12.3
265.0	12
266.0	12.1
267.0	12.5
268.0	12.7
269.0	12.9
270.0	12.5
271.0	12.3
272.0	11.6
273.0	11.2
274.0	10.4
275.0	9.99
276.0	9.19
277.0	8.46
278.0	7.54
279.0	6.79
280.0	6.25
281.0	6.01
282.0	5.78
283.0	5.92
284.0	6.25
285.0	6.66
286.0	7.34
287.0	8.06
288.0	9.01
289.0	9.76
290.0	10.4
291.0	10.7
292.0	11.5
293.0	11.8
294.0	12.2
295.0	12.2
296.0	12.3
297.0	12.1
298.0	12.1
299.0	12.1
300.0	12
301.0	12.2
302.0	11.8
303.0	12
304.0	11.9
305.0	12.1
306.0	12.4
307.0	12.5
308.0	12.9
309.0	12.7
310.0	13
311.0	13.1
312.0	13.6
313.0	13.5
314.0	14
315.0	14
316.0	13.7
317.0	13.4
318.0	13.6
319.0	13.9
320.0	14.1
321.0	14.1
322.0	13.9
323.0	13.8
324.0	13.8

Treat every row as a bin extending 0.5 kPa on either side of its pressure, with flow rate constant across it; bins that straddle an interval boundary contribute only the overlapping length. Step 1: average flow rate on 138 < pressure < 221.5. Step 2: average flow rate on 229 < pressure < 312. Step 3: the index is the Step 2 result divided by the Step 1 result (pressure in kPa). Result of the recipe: 1.17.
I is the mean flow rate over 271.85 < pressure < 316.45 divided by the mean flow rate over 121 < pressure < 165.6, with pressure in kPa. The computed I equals 1.3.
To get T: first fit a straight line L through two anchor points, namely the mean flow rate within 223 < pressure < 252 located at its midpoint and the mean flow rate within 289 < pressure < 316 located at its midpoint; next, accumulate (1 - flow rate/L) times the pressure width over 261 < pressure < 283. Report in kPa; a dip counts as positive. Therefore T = 3.3 kPa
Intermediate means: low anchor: 11.9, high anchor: 12.3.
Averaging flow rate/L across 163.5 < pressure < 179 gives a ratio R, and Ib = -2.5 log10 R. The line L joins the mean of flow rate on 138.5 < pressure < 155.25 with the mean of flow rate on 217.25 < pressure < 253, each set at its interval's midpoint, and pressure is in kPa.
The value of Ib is 0.37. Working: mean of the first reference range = 8.4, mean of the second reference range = 11.9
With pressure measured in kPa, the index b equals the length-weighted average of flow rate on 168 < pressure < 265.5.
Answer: 11.4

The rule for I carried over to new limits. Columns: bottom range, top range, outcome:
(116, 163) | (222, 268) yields 1.41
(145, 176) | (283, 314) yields 1.68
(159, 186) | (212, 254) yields 1.61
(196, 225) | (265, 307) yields 0.84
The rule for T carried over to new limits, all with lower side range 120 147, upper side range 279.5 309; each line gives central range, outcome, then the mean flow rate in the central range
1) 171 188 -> 1.0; 9.12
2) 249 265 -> -3.4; 12.3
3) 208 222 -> -3.3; 12.2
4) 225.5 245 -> -3.7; 11.9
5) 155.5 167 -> 4.6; 5.78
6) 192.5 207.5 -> -4.2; 12.5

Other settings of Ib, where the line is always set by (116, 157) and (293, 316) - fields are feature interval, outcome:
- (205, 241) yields -0.12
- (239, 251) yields -0.06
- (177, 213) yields -0.15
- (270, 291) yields 0.37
